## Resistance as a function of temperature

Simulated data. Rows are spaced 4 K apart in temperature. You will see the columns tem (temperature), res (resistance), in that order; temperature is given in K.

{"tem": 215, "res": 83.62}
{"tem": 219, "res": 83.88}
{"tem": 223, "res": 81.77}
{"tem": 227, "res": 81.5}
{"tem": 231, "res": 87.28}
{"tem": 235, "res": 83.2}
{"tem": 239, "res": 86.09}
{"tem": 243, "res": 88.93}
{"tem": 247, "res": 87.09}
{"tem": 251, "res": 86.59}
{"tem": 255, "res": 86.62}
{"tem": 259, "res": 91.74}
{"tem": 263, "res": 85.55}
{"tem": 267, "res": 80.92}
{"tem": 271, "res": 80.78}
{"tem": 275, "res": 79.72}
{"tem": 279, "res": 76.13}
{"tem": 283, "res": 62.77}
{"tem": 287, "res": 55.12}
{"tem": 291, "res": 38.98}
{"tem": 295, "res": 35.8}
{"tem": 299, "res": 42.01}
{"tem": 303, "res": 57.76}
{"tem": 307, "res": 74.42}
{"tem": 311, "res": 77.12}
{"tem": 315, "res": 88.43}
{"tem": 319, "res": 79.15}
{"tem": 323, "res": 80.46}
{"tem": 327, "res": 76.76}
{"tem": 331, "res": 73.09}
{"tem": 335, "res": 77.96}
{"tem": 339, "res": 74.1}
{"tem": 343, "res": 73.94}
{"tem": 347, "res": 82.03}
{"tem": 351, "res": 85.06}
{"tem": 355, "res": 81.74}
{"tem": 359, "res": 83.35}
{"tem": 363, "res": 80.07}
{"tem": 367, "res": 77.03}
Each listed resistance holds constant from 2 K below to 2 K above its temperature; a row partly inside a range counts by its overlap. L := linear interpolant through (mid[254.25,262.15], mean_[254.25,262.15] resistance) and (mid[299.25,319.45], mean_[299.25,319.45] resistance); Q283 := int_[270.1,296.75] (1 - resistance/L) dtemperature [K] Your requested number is 6.8 K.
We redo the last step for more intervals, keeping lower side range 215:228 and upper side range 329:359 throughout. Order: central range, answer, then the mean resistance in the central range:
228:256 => -1.5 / 86.4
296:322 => 3.5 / 68.9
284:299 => 6.7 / 44.4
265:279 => 0.2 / 79.9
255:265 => -0.8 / 88.2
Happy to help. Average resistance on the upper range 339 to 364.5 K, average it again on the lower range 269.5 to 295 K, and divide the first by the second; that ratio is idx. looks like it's 1.28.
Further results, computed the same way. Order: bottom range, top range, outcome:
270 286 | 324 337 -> 1.04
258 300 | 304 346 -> 1.16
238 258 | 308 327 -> 0.92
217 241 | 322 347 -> 0.91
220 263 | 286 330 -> 0.75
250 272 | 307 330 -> 0.93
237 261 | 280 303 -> 0.56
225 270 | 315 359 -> 0.92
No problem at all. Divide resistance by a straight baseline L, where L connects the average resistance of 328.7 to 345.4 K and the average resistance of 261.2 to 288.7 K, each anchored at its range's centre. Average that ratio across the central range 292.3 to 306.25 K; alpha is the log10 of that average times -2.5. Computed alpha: 0.49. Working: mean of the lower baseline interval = 74.6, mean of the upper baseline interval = 75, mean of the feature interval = 47.5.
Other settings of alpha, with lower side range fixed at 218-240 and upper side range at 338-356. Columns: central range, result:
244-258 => -0.05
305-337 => 0.03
